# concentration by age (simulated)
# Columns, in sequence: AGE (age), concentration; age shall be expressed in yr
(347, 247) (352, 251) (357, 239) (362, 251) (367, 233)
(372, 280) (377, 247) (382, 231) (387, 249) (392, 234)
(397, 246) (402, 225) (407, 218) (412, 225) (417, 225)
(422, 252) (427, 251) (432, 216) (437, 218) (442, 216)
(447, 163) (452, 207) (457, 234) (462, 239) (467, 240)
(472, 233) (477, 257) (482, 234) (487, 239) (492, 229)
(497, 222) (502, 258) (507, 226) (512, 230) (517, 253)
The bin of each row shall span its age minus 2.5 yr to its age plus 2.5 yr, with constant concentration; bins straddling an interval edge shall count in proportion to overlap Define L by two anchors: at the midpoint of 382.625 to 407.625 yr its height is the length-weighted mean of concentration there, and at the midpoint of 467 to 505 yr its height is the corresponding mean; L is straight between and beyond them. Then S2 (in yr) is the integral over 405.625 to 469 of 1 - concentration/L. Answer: 3.6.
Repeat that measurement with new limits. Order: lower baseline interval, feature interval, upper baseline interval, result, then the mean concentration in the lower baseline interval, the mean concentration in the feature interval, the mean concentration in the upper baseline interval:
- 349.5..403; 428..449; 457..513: 2.9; 245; 208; 237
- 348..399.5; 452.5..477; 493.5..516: 0.2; 246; 236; 235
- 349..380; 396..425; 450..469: 1.1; 250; 231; 230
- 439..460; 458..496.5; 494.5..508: -2.7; 206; 238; 236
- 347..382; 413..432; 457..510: 0.4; 249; 238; 237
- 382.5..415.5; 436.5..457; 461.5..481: 3.0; 232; 203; 242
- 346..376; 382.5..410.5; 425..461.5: 0.2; 250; 234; 216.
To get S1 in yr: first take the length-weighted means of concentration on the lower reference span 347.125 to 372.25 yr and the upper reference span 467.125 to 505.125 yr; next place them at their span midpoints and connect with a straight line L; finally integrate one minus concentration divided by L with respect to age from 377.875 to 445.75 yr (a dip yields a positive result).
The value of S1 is 3.8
